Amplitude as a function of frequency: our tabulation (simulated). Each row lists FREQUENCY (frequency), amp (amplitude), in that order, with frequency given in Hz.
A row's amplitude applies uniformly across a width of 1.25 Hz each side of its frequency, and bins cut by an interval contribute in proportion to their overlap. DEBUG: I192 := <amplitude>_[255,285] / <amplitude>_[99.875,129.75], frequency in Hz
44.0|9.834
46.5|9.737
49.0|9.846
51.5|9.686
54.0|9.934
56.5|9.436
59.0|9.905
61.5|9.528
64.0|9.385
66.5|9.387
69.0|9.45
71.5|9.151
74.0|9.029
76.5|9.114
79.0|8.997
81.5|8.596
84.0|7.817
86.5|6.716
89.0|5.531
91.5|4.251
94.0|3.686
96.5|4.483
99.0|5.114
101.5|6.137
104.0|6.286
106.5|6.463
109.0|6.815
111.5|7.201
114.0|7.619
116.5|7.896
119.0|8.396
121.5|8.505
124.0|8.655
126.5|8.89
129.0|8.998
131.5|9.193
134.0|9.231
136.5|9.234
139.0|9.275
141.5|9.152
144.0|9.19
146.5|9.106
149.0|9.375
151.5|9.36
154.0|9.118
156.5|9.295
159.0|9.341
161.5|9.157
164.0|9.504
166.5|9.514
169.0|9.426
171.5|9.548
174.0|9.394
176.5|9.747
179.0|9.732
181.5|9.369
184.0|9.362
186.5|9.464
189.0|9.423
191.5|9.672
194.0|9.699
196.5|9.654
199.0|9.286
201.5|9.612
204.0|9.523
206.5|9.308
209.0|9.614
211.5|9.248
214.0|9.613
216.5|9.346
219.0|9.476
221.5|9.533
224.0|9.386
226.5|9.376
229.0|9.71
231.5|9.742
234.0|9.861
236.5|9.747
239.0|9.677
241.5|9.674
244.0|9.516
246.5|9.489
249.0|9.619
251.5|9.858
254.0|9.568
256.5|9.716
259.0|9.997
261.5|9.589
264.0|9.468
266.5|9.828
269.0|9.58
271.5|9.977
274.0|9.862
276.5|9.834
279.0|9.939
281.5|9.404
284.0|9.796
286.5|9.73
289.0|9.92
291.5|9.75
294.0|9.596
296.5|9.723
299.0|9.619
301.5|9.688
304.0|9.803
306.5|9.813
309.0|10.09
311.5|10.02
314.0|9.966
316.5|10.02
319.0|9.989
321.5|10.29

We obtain 1.28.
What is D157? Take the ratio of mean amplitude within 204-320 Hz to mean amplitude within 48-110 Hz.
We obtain 1.2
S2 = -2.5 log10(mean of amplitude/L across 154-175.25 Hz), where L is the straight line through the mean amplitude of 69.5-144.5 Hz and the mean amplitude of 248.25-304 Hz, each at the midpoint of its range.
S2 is -0.12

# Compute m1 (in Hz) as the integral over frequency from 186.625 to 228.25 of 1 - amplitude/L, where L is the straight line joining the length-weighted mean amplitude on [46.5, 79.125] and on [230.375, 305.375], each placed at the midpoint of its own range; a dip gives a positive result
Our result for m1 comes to 0.69 Hz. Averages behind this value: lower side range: 9.48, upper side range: 9.72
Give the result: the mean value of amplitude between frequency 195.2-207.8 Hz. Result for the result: 9.48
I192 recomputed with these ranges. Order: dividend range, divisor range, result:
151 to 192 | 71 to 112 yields 1.40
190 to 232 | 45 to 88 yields 1.04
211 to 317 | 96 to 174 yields 1.15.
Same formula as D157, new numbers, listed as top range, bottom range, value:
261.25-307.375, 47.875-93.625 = 1.14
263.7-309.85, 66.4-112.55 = 1.39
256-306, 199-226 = 1.03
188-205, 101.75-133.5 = 1.21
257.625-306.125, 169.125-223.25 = 1.03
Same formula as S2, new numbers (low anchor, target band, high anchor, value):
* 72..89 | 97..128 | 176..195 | 0.19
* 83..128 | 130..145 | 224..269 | -0.24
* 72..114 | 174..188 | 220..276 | -0.14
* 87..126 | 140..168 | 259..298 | -0.25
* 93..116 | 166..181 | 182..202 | -0.09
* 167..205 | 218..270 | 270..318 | 0.00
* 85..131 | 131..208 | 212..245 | -0.15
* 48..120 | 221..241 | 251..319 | -0.04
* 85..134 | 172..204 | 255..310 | -0.16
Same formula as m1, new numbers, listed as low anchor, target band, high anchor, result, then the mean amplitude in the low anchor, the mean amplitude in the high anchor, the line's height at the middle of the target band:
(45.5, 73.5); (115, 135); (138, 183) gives 1.6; 9.57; 9.37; 9.44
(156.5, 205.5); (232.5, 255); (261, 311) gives 0.0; 9.49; 9.76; 9.65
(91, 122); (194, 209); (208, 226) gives -0.8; 6.37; 9.45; 9.02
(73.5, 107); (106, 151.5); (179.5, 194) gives -4.9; 6.54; 9.49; 7.72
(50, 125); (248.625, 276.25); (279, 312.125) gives -0.8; 7.78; 9.77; 9.45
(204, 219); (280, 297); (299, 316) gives 0.2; 9.44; 9.88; 9.79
